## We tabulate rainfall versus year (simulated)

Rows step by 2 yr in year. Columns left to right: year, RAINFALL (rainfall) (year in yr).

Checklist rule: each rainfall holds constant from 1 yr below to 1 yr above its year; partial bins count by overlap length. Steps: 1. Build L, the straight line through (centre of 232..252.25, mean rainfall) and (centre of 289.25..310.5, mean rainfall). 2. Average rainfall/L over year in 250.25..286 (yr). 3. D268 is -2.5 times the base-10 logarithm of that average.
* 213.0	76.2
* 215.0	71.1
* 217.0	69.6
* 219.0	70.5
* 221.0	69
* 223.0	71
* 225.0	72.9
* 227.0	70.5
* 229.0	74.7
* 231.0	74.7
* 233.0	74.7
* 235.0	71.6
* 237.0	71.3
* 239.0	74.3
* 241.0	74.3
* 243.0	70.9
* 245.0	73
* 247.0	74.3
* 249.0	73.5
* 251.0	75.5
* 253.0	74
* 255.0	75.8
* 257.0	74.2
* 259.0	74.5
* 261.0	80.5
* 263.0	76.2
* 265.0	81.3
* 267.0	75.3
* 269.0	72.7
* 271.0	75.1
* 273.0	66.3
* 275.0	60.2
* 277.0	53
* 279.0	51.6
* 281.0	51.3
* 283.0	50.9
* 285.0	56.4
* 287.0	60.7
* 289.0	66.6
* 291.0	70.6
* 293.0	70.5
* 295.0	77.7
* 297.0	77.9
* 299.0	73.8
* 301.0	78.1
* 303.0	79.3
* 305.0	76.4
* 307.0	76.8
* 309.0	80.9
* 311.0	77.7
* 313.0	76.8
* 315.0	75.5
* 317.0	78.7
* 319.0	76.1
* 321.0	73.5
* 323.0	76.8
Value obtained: 0.10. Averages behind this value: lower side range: 73.3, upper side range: 75.9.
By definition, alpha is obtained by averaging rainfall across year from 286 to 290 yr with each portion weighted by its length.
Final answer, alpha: 63.6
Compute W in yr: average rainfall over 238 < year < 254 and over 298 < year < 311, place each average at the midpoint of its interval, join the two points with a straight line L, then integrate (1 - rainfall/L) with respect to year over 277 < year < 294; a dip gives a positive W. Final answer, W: 3.8 yr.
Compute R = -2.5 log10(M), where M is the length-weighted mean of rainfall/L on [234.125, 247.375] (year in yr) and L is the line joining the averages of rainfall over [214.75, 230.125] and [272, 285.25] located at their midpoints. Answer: -0.10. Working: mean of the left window 71.2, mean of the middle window 72.8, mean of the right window 55.6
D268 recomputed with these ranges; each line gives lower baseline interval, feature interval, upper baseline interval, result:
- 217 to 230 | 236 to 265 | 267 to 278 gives -0.09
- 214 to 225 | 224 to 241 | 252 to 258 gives -0.02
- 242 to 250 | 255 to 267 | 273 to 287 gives -0.18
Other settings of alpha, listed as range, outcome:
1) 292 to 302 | 75.6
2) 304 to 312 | 78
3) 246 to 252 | 74.4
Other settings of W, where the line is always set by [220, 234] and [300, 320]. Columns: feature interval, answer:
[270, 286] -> 3.71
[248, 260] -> -0.07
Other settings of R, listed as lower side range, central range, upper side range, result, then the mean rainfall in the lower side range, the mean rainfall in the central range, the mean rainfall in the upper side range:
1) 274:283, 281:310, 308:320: -0.08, 53.7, 70.5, 77.6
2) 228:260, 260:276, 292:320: 0.02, 73.8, 73.4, 76.9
